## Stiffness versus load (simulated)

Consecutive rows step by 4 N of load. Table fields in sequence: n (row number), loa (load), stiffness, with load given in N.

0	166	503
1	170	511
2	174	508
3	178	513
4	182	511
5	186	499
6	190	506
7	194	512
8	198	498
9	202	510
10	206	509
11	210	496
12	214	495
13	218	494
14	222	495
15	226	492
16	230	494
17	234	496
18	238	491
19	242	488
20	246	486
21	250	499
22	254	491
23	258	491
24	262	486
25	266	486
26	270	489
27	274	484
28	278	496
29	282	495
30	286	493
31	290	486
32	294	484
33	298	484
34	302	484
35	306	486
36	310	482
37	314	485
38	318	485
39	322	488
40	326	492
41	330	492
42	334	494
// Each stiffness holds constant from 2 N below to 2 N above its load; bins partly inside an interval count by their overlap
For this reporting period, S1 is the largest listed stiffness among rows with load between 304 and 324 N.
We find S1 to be 488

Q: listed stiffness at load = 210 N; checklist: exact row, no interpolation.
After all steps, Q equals 496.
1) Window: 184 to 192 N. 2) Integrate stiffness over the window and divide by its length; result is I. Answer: 502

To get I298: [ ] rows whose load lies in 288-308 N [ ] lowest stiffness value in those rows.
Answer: 484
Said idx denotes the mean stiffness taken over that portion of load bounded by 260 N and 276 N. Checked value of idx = 486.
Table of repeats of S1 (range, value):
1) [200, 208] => 510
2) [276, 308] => 496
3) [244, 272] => 499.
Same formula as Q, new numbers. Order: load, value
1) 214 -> 495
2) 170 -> 511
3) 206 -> 509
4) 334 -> 494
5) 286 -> 493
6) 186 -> 499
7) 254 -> 491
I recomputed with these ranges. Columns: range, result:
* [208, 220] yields 495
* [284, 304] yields 486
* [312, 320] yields 485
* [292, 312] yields 484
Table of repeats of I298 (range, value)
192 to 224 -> 494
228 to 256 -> 486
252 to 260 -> 491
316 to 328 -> 485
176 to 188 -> 499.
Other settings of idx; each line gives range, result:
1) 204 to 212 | 502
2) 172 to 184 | 511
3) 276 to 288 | 495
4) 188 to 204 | 506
